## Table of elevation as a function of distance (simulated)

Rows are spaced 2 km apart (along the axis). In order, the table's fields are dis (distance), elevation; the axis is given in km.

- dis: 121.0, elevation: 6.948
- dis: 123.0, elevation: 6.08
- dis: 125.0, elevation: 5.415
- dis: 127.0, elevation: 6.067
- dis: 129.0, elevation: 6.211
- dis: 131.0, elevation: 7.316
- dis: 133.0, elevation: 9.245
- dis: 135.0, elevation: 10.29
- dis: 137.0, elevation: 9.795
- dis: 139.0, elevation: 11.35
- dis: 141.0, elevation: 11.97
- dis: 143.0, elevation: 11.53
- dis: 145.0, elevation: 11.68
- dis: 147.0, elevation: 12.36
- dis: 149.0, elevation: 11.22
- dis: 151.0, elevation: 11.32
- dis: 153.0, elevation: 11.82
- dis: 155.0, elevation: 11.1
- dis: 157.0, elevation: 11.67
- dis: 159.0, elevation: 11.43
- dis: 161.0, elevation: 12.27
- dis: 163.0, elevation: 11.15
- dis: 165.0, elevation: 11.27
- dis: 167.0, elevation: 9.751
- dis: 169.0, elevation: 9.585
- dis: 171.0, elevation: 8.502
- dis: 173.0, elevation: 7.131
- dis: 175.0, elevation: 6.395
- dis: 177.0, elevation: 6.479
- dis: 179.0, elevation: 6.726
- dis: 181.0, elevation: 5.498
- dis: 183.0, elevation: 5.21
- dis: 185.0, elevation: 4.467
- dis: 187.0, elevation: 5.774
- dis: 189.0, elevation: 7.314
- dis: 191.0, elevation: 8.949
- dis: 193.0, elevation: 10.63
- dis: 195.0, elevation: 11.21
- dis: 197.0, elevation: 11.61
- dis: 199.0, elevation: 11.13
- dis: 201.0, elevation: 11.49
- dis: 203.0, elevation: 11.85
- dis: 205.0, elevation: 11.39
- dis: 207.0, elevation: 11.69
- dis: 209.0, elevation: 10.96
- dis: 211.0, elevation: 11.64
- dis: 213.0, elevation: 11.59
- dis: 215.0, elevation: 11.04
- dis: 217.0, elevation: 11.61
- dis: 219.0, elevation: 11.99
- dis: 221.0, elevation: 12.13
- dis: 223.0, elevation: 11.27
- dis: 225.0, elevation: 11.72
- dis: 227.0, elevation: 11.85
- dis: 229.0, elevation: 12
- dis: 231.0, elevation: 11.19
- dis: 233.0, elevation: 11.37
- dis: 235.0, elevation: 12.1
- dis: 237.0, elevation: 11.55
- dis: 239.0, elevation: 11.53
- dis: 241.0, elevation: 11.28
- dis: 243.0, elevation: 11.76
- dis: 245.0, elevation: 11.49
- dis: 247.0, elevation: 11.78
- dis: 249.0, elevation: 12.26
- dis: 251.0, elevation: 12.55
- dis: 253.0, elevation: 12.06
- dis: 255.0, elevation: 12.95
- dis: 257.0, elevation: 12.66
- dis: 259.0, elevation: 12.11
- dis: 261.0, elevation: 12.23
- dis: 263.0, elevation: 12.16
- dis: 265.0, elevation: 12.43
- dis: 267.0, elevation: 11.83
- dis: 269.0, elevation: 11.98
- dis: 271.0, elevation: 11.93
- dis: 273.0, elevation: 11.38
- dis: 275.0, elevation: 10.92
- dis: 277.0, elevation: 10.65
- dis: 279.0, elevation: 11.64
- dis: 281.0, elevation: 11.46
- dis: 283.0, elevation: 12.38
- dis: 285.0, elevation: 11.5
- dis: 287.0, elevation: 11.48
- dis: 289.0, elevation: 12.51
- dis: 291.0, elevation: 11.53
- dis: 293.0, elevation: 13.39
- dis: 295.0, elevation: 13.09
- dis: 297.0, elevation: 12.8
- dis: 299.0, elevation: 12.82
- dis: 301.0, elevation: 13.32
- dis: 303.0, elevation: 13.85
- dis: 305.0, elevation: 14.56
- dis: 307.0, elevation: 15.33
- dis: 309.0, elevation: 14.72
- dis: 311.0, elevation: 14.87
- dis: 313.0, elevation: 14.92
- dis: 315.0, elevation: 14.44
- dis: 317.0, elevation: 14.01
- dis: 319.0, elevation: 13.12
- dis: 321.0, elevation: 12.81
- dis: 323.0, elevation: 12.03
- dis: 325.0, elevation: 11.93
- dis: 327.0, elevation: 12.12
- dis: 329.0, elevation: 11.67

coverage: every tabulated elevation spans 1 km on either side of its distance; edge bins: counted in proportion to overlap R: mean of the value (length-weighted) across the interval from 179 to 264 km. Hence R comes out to 10.9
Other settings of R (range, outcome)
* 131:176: 10.5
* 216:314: 12.3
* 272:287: 11.4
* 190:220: 11.3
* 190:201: 10.8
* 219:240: 11.7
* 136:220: 10.1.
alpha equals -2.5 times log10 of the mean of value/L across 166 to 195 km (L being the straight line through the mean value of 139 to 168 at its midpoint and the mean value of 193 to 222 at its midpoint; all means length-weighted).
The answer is 0.47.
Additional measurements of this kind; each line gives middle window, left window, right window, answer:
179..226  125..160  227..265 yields 0.13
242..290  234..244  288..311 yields 0.05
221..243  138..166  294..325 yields 0.09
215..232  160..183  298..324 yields -0.12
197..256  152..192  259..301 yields -0.13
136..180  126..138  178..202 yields -0.24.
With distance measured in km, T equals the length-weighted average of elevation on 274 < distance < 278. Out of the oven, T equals 10.8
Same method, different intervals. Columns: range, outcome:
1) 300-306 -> 13.9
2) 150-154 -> 11.6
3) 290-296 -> 12.7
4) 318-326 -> 12.5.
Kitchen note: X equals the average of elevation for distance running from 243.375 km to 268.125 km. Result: 12.2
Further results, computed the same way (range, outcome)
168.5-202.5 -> 8.16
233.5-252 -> 11.8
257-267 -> 12.2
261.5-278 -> 11.7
